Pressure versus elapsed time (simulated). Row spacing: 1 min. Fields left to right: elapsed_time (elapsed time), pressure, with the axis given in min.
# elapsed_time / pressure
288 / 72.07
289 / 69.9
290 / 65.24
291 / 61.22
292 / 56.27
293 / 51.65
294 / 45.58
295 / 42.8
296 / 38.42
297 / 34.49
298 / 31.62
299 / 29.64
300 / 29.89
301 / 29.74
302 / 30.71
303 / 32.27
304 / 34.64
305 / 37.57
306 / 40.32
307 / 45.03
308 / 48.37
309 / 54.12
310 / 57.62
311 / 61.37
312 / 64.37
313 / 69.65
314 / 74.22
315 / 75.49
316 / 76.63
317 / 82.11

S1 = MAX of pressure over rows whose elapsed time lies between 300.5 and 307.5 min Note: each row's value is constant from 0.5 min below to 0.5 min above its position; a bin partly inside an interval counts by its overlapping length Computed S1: 45.03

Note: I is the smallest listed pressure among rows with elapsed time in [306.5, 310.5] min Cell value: 45.03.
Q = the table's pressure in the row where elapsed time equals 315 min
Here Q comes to 75.49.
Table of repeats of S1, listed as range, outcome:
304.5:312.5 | 64.37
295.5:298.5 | 38.42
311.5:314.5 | 74.22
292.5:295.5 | 51.65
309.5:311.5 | 61.37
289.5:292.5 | 65.24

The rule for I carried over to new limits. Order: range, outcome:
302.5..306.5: 32.27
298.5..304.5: 29.64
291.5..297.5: 34.49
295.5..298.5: 31.62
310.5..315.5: 61.37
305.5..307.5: 40.32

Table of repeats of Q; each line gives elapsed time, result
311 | 61.37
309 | 54.12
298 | 31.62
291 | 61.22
